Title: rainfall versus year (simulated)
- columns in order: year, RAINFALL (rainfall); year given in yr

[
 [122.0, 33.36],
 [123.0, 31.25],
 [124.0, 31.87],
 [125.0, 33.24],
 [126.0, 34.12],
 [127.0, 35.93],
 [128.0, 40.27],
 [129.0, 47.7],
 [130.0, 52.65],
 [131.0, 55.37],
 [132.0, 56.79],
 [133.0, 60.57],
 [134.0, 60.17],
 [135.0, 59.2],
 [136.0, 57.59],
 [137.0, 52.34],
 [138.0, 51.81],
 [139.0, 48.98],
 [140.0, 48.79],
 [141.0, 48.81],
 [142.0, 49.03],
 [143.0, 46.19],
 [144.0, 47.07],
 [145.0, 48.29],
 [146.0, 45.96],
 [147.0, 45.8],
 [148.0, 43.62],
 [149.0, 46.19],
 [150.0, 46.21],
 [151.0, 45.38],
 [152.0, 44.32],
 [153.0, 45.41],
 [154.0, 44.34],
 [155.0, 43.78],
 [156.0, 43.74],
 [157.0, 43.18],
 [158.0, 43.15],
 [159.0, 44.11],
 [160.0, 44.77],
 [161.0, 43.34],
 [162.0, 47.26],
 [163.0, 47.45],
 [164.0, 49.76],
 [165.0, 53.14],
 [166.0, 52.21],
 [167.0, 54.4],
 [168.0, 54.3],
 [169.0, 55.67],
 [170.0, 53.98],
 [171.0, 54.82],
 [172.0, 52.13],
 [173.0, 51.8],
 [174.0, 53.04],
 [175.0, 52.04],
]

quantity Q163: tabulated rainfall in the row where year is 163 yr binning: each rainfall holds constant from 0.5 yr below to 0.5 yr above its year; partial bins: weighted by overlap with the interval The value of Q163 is 47.45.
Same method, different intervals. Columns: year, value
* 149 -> 46.19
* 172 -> 52.13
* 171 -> 54.82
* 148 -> 43.62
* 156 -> 43.74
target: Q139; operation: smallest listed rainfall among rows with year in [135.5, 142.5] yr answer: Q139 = 48.79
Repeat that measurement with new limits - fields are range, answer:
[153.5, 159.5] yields 43.15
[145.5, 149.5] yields 43.62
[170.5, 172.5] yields 52.13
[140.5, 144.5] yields 46.19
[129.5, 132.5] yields 52.65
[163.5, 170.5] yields 49.76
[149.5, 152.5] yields 44.32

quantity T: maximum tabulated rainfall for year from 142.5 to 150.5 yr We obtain 48.29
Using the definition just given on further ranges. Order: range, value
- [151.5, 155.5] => 45.41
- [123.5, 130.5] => 52.65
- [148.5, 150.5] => 46.21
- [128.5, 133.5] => 60.57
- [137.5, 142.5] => 51.81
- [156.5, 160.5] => 44.77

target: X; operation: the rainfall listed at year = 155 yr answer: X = 43.78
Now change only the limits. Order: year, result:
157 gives 43.18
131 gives 55.37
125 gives 33.24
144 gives 47.07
